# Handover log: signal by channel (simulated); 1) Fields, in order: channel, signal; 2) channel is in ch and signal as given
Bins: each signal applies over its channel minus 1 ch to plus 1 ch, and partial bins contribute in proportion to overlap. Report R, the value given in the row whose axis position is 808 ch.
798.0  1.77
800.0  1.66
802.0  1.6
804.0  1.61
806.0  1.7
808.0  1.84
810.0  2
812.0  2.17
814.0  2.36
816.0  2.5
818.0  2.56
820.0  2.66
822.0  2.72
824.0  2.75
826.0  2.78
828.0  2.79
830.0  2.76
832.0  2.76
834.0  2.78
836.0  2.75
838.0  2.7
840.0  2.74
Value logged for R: 1.84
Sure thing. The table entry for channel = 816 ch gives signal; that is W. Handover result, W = 2.5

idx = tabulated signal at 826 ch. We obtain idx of 2.78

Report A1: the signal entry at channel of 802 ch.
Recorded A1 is 1.6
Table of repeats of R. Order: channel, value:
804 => 1.61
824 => 2.75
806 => 1.7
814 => 2.36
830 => 2.76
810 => 2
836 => 2.75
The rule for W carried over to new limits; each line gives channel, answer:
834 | 2.78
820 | 2.66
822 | 2.72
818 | 2.56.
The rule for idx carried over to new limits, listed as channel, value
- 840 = 2.74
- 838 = 2.7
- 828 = 2.79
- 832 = 2.76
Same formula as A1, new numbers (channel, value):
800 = 1.66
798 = 1.77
